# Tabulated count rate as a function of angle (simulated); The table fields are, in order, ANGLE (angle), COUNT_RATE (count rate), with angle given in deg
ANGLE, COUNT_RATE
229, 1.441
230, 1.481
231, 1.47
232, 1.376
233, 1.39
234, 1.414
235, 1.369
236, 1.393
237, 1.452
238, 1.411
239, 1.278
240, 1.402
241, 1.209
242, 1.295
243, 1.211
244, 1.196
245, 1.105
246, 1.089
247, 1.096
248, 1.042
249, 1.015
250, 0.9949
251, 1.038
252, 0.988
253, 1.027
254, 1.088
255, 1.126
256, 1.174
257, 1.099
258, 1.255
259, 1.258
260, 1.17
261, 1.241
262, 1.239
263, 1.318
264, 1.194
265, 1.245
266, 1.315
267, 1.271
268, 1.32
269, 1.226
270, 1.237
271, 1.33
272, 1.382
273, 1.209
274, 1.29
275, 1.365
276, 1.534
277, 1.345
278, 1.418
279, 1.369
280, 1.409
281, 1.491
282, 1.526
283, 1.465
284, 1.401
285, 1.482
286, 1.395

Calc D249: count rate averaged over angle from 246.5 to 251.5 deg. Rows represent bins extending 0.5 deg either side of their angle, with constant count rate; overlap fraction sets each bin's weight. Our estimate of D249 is 1.04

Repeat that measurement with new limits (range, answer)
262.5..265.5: 1.25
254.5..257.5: 1.13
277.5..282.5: 1.44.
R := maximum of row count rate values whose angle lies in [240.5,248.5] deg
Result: 1.295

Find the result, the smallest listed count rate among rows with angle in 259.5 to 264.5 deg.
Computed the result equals 1.17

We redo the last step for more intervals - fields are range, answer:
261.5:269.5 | 1.194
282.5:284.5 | 1.401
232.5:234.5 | 1.39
